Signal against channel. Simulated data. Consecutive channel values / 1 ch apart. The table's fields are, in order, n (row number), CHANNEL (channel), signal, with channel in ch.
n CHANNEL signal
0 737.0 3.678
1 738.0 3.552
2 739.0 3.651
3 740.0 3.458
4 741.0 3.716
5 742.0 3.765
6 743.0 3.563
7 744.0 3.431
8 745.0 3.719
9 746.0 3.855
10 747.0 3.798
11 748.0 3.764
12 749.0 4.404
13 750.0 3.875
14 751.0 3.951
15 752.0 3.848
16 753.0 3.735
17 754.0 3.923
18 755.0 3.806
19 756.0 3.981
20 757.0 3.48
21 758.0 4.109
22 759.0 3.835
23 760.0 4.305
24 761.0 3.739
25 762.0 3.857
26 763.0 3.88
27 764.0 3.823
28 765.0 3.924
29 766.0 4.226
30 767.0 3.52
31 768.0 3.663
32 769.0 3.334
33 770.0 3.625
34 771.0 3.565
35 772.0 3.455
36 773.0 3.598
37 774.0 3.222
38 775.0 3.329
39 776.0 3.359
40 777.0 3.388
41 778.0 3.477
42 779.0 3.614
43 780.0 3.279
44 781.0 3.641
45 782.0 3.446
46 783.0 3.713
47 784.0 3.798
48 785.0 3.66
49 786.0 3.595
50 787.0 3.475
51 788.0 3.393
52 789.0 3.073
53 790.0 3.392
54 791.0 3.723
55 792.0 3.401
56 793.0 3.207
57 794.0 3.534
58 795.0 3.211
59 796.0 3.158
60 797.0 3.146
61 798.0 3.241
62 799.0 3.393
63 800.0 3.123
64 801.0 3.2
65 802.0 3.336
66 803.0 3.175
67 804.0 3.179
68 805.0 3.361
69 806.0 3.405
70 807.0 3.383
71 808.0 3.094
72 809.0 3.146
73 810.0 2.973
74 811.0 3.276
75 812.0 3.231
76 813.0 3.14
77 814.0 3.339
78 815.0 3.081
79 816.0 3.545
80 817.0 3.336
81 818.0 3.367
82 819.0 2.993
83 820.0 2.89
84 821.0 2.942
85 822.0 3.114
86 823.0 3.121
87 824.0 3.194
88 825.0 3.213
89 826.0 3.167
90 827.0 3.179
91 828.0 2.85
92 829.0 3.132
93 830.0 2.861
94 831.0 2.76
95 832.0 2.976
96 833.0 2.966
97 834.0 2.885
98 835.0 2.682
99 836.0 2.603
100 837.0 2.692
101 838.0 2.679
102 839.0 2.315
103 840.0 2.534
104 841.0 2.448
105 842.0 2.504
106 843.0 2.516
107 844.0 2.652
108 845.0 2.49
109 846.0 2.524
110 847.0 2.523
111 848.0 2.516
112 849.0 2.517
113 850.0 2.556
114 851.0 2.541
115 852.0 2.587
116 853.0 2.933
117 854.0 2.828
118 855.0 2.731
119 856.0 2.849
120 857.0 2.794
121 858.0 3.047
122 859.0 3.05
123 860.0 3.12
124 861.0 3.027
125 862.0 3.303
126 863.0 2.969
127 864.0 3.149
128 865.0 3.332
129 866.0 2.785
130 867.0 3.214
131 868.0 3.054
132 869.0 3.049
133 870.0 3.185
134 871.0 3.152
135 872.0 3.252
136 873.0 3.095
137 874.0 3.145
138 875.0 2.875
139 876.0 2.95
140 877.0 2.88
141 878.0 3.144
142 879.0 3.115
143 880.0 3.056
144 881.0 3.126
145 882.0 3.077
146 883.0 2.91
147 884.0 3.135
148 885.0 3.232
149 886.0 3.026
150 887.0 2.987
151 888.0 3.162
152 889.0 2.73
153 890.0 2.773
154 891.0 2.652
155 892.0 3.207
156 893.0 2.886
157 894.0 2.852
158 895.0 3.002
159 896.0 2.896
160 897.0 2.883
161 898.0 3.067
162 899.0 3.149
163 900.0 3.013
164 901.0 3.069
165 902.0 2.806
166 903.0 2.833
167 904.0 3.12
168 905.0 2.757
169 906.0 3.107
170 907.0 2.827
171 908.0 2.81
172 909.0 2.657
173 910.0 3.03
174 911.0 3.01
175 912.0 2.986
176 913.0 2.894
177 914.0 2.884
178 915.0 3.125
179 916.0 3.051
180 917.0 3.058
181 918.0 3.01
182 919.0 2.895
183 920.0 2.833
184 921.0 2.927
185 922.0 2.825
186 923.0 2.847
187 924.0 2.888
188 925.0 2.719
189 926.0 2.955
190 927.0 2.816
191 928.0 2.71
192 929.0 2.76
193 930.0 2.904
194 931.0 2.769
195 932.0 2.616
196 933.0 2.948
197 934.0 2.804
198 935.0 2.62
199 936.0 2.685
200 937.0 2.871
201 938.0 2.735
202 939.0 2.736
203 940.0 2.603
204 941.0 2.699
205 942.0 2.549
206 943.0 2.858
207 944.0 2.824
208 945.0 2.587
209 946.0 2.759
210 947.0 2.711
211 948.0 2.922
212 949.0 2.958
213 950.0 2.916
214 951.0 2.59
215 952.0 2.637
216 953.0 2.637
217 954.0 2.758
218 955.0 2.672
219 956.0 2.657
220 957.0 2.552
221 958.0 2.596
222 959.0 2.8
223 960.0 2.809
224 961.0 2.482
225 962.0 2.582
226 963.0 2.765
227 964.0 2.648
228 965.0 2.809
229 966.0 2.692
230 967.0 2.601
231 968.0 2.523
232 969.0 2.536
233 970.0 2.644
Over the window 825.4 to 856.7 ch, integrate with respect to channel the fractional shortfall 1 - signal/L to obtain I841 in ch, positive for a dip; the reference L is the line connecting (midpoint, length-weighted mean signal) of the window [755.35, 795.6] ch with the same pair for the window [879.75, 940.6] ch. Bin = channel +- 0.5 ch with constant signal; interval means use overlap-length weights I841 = 5.3 ch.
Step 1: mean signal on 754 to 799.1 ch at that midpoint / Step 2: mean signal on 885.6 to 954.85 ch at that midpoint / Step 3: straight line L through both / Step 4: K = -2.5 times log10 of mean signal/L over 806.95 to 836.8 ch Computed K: 0.09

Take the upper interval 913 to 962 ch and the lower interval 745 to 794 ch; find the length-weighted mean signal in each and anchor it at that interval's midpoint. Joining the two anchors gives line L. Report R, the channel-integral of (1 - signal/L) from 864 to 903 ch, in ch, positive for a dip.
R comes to 0.5 ch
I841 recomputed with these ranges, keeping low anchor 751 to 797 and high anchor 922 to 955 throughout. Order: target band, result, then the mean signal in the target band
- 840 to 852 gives 2.62 ch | 2.53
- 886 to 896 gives 0.28 ch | 2.92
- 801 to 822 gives 1.27 ch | 3.21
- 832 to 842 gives 1.92 ch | 2.65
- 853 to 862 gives 0.64 ch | 2.95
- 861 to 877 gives 0.14 ch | 3.09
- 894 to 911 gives 0.05 ch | 2.94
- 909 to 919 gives -0.33 ch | 2.98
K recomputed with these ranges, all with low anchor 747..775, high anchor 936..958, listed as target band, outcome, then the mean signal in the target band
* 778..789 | 0.04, 3.54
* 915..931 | -0.01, 2.88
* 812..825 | 0.09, 3.18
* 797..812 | 0.10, 3.23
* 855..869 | 0.06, 3.04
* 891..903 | 0.02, 2.96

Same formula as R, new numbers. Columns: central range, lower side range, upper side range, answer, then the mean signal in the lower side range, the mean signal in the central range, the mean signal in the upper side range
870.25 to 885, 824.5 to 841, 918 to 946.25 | -1.4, 2.83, 3.07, 2.78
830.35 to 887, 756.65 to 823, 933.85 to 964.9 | 4.3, 3.43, 2.88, 2.71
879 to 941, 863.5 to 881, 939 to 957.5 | -0.1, 3.09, 2.91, 2.72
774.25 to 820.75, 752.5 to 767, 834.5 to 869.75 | 1.4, 3.89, 3.33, 2.78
